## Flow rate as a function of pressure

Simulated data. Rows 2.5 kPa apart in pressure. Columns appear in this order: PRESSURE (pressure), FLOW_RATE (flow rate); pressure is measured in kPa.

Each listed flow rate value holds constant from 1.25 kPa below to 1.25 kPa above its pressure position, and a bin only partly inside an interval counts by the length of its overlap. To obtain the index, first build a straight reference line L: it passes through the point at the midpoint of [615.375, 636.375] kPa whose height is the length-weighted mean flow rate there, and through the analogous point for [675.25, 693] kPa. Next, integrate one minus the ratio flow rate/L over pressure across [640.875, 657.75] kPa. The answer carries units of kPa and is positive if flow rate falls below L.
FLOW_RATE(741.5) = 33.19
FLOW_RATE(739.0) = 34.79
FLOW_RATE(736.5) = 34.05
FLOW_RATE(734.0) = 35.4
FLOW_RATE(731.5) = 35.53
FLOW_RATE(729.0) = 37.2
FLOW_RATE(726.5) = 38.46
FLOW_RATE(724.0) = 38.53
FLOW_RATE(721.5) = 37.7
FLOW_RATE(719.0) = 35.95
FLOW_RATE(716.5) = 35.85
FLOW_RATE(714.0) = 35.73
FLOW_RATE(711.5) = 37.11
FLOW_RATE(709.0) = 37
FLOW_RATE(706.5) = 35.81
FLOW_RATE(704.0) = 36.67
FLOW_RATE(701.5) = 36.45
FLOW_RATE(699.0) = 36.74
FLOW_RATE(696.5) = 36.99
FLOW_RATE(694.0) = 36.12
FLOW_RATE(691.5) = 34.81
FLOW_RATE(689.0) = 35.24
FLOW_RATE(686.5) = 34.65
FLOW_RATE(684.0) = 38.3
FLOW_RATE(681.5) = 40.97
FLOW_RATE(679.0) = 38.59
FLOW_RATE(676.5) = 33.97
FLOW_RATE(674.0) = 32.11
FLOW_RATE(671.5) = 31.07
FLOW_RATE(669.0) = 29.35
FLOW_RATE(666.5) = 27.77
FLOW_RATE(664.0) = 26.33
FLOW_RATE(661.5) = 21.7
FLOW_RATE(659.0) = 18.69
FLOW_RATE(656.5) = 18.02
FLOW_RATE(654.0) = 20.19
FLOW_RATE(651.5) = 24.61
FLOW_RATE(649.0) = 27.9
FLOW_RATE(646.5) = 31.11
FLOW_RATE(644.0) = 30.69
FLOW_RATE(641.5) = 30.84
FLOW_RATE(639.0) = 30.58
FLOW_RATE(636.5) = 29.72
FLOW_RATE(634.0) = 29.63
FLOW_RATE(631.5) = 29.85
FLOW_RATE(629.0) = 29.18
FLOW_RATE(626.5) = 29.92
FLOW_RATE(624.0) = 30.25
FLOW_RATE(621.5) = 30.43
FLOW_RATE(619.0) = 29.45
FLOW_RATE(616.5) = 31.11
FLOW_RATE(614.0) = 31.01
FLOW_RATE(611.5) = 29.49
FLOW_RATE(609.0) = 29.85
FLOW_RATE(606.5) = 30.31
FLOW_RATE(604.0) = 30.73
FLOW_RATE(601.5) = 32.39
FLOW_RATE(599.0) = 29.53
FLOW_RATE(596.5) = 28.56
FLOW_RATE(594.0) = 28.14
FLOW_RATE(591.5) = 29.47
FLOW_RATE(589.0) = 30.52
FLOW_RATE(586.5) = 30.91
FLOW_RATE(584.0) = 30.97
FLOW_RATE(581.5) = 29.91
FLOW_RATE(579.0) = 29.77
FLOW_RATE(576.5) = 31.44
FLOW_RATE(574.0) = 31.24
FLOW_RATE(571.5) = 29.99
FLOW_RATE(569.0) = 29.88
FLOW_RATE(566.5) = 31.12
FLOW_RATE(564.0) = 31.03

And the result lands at 3.4 kPa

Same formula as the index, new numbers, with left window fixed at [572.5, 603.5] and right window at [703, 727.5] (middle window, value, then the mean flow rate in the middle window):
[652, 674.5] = 6.21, 24.8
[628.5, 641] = 1.07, 29.9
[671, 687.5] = -0.42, 35.9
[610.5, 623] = 0.56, 30.3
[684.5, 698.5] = -0.05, 35.8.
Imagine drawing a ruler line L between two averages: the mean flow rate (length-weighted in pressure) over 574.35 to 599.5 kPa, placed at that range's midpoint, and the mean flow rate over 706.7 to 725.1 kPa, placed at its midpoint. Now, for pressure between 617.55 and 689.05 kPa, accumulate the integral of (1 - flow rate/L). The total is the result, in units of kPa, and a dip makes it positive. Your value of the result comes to 8.3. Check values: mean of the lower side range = 30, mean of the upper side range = 36.8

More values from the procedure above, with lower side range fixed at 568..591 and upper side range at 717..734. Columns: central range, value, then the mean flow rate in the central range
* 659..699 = 2.46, 32.9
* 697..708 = -0.14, 36.5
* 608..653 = 4.19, 29.7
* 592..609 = 0.82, 29.9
